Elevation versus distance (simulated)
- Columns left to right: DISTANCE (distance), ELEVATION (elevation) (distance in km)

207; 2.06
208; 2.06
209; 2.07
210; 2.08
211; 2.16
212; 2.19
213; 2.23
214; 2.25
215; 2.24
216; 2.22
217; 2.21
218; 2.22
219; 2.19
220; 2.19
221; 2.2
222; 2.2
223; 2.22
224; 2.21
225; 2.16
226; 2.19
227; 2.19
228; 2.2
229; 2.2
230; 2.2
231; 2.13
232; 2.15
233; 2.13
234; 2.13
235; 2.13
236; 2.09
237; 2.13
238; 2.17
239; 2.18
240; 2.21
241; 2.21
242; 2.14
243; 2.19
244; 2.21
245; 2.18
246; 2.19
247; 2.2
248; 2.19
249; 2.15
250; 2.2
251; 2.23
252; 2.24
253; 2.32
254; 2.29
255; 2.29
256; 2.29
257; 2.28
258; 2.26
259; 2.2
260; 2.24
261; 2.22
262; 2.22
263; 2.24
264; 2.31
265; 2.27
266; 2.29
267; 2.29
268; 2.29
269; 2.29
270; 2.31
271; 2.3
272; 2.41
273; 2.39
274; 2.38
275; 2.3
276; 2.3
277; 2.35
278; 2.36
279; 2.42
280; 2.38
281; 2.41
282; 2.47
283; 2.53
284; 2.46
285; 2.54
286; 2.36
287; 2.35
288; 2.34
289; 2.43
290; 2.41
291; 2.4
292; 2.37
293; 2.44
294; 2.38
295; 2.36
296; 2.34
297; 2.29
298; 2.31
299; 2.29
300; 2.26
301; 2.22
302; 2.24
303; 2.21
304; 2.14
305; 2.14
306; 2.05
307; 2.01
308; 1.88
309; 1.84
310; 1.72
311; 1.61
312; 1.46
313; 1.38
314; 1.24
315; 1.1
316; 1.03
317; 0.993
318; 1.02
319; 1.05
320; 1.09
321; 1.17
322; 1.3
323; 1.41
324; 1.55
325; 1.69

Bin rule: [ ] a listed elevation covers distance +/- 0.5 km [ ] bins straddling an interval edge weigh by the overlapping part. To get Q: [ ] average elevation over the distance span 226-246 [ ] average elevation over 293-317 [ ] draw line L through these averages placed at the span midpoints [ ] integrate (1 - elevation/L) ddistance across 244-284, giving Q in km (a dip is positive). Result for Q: -4.4 km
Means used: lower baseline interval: 2.17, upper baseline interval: 1.93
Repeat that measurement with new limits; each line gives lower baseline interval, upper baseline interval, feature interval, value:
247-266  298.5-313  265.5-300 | -4.3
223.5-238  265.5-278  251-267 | 0.1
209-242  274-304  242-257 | 0.1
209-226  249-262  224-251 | 0.6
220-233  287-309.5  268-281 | -0.7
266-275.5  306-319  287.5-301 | -3.8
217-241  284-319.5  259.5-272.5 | -1.3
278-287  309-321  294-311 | -4.2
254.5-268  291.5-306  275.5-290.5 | -0.9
